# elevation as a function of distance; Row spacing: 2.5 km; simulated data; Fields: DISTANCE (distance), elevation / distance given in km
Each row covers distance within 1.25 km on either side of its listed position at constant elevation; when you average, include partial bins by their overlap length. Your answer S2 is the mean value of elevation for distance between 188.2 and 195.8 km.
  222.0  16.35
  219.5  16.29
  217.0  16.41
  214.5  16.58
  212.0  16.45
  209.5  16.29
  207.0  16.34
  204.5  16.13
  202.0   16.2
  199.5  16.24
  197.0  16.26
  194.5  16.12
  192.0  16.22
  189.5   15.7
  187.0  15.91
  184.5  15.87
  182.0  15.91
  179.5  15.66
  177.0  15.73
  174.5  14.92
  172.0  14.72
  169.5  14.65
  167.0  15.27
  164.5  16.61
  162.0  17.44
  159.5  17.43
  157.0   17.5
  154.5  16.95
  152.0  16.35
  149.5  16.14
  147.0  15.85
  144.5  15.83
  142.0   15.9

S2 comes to 16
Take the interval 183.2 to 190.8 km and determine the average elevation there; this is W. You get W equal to 15.8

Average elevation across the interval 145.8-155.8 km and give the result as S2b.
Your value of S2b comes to 16.3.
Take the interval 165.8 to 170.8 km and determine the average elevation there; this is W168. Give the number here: 15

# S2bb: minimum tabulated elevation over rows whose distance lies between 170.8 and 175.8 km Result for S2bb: 14.72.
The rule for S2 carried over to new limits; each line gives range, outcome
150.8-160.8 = 17.1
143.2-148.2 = 15.8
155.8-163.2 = 17.5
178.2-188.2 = 15.8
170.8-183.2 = 15.4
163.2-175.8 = 15.2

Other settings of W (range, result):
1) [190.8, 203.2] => 16.2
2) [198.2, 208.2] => 16.2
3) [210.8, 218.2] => 16.5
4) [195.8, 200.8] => 16.2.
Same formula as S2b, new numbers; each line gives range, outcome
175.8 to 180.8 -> 15.7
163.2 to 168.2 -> 16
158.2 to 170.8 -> 16.3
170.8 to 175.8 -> 14.8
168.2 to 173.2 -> 14.7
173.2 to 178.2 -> 15.3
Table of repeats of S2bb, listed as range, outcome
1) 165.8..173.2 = 14.65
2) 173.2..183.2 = 14.92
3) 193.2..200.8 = 16.12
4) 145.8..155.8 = 15.85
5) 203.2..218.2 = 16.13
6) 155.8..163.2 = 17.43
